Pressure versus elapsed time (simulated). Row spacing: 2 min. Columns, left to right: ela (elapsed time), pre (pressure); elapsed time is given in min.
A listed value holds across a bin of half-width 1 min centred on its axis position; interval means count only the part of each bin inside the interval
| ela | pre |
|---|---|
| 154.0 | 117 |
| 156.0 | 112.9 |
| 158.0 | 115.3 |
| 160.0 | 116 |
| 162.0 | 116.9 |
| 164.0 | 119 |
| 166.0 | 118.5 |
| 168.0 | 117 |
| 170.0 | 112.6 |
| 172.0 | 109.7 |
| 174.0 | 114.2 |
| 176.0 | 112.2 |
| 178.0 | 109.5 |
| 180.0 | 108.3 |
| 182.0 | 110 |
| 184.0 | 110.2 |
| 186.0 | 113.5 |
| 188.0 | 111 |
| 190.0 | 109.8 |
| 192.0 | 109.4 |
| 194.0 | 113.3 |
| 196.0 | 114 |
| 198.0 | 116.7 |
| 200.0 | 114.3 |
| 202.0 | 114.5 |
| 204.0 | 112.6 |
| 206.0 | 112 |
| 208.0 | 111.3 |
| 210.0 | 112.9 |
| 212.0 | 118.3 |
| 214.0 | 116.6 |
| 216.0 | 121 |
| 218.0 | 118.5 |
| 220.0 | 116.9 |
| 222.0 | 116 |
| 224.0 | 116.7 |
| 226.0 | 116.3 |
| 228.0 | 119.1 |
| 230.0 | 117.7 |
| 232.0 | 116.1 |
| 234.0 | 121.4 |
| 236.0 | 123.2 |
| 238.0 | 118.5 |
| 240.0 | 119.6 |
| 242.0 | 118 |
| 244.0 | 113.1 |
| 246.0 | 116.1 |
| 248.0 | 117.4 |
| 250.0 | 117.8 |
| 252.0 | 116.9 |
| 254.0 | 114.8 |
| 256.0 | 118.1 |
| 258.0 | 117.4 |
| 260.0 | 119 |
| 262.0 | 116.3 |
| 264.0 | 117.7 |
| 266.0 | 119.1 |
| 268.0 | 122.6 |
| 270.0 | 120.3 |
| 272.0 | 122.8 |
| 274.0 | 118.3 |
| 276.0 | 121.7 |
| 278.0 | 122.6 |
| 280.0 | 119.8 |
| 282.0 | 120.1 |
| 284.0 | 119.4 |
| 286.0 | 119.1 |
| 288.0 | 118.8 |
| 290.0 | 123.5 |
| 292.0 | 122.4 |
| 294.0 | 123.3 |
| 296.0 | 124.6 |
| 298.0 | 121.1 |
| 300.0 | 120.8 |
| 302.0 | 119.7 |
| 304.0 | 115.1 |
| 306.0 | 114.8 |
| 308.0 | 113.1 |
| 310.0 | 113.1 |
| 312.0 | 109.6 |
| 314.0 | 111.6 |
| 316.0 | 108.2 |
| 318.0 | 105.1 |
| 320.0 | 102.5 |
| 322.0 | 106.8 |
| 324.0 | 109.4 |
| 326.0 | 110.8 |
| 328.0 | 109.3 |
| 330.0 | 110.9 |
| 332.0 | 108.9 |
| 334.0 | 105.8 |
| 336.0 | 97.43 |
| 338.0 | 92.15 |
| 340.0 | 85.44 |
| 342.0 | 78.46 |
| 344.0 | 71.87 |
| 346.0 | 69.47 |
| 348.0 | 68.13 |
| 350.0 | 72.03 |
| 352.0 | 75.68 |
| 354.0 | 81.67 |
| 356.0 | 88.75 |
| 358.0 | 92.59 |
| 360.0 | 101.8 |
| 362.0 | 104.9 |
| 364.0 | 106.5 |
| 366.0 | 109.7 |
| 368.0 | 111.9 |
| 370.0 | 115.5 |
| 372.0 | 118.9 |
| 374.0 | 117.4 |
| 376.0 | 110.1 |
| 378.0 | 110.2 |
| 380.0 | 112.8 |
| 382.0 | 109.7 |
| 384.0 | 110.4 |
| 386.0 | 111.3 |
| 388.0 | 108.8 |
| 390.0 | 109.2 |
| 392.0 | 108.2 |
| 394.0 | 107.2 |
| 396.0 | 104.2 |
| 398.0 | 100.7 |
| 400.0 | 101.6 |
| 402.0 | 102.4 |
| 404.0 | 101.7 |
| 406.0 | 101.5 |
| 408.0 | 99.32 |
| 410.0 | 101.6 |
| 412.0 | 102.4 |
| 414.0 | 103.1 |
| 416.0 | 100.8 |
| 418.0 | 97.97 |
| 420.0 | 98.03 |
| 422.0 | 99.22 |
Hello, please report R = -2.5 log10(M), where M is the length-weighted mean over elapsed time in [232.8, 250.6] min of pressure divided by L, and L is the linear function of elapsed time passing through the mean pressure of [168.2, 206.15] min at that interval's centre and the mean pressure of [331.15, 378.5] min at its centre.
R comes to -0.11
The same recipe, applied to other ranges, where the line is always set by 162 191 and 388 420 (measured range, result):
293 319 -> -0.081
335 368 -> 0.192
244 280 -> -0.092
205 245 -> -0.063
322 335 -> -0.029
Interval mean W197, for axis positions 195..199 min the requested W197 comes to 115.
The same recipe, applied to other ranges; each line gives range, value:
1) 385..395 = 109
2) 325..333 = 110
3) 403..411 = 101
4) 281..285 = 120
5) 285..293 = 121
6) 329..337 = 106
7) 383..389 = 110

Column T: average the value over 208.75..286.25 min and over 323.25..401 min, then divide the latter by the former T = 0.85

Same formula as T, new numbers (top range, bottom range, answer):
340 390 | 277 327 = 0.85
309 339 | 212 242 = 0.90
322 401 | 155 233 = 0.88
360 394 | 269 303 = 0.91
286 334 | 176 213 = 1.02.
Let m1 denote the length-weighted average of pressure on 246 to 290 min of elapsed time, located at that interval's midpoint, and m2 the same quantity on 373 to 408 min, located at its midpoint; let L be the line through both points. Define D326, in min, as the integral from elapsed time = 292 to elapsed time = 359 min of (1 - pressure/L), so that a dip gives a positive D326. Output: 7.2 min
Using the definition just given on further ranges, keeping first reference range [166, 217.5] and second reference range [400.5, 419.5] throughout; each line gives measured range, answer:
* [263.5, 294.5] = -3.5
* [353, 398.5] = -1.6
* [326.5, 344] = 1.3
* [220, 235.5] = -0.9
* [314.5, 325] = -0.1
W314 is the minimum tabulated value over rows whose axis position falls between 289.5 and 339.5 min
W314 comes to 92.15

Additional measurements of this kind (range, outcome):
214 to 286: 113.1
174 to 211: 108.3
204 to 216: 111.3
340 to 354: 68.13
